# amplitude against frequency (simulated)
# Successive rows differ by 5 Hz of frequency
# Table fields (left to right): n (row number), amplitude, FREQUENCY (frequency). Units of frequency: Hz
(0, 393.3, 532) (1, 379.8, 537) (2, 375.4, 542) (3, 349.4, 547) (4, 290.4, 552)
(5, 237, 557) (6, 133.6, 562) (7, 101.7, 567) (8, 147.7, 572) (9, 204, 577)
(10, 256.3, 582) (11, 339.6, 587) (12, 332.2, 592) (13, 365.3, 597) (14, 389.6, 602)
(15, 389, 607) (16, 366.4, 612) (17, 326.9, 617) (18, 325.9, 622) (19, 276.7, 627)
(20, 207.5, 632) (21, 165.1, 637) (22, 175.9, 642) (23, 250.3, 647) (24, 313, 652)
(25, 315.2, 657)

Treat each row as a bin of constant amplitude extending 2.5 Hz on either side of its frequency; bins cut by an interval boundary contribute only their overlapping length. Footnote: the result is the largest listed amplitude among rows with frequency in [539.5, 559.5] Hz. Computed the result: 375.4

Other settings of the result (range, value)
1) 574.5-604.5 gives 389.6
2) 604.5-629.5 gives 389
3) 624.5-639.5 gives 276.7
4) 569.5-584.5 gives 256.3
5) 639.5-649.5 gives 250.3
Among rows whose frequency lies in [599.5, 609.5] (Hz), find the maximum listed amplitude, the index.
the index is 389.6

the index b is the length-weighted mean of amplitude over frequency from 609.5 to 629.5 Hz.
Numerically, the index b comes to 324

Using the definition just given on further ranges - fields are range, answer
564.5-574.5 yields 125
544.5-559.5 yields 292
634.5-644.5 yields 170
